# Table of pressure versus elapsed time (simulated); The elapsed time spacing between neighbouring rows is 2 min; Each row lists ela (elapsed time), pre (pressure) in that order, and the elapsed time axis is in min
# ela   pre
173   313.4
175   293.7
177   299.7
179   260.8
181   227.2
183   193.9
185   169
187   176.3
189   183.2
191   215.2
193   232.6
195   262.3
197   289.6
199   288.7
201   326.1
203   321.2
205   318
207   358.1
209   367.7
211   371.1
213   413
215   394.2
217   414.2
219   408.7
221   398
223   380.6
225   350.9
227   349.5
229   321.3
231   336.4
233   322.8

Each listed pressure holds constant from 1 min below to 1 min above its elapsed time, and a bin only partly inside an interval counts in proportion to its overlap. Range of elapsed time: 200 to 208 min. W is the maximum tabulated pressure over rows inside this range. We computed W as 358.1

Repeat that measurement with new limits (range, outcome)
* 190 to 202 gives 326.1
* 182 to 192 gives 215.2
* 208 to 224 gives 414.2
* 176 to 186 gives 299.7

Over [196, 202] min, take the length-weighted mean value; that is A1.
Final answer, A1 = 301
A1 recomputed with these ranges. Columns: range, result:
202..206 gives 320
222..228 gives 360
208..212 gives 369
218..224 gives 396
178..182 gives 244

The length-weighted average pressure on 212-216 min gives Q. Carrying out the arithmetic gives 404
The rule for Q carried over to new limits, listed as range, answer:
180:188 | 192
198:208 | 322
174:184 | 255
